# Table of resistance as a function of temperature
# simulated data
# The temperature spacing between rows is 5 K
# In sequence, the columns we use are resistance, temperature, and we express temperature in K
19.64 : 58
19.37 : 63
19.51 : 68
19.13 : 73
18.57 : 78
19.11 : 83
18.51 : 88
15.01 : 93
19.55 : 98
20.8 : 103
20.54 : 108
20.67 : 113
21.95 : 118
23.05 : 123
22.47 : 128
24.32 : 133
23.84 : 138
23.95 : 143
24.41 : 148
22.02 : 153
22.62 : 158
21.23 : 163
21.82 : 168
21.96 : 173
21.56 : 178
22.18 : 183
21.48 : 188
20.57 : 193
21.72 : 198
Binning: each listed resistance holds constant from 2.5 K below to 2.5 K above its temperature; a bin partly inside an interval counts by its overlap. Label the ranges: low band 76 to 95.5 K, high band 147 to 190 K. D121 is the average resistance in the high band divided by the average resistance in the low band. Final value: 1.24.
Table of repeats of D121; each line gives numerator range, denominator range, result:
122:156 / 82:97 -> 1.33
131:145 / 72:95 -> 1.33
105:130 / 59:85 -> 1.13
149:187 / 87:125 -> 1.10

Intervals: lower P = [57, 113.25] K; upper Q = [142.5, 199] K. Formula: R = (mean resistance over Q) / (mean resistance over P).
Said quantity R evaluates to 1.2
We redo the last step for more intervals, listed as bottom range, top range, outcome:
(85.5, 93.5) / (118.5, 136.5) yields 1.35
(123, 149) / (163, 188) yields 0.92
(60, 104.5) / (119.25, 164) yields 1.23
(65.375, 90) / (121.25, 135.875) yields 1.23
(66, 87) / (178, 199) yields 1.13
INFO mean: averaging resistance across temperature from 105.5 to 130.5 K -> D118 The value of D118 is 21.7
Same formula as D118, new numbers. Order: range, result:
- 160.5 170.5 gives 21.5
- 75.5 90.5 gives 18.7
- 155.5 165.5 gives 21.9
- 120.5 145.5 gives 23.5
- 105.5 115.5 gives 20.6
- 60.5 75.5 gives 19.3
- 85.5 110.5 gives 18.9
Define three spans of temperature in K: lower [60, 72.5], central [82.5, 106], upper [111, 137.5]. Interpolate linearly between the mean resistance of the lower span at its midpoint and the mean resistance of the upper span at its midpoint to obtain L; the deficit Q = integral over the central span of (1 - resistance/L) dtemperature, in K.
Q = 2.7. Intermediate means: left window 19.4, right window 22.6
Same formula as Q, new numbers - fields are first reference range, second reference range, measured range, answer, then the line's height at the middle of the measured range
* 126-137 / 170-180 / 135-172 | -0.31 K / 22.6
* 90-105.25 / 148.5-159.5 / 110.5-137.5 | -2.86 K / 20.4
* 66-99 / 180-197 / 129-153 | -4.45 K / 20.1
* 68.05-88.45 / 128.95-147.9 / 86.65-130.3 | 2.41 K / 21.5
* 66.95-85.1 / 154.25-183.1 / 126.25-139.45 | -1.78 K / 20.8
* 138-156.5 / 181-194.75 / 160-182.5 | 0.54 K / 22.3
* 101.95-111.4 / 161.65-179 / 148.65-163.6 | -0.63 K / 21.4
